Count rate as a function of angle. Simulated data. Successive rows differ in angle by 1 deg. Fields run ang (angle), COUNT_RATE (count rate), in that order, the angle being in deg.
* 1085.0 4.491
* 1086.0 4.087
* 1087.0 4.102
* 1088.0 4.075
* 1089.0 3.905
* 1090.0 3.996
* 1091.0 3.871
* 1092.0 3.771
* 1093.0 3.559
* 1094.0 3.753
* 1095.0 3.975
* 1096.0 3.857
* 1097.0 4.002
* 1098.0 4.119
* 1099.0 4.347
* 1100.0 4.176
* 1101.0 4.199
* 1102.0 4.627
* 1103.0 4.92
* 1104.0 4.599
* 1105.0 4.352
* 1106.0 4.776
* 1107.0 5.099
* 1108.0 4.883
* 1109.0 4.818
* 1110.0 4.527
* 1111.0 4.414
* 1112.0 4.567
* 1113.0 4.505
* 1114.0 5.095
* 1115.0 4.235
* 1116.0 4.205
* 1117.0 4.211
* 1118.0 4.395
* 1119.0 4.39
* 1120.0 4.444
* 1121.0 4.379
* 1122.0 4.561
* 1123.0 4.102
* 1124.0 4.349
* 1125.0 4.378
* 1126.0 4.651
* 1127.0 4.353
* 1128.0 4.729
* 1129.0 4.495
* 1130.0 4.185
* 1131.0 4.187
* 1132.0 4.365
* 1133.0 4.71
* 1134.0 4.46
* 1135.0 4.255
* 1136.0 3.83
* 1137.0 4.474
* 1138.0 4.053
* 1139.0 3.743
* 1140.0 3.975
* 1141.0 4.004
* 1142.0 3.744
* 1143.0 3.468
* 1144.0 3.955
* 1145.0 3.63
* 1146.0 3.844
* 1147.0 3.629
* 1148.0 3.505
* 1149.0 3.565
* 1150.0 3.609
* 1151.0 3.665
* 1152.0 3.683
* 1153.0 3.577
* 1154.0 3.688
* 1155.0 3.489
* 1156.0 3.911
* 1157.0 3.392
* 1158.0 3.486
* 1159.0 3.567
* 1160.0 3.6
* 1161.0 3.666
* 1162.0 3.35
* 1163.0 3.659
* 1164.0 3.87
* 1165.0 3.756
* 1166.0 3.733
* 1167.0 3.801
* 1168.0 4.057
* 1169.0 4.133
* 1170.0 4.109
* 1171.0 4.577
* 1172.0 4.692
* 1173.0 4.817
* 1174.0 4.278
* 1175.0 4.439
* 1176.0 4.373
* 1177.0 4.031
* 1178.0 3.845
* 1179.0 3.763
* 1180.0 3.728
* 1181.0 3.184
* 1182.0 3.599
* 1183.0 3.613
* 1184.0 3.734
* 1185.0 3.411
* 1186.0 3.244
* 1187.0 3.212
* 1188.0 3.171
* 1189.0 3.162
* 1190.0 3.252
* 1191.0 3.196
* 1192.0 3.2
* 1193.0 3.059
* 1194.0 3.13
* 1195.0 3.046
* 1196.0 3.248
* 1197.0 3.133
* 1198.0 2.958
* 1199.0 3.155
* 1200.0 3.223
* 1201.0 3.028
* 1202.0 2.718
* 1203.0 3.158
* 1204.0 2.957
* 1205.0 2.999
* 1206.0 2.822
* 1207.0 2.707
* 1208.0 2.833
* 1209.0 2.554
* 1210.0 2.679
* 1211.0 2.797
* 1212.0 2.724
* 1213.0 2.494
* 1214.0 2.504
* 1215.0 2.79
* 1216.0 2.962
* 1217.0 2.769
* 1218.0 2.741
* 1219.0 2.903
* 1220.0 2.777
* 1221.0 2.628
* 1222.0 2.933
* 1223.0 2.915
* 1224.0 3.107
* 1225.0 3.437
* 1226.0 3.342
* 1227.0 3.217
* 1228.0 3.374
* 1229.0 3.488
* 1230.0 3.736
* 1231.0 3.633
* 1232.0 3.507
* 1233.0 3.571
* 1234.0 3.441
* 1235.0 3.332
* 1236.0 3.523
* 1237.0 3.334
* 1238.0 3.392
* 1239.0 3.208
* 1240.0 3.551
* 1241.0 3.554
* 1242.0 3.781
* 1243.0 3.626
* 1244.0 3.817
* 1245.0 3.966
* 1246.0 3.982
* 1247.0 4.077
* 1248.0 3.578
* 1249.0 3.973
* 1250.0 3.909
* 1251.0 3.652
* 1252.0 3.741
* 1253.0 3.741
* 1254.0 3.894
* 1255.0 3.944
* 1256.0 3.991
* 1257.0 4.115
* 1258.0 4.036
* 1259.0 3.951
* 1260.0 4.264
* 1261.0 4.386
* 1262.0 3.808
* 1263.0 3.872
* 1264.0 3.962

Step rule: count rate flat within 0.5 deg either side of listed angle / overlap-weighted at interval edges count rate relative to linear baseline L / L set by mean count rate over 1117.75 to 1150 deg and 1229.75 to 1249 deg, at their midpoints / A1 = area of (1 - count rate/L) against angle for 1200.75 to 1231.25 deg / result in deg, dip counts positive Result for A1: 6.36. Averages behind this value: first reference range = 4.14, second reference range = 3.62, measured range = 2.95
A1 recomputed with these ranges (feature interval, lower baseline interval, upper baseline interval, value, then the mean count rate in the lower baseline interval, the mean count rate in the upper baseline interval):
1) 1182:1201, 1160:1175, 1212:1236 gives 2.14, 4.03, 3.11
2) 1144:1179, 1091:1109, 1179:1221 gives -3.40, 4.3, 3.04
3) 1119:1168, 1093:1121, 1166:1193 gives 1.71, 4.41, 3.78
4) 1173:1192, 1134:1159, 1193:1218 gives -2.37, 3.77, 2.89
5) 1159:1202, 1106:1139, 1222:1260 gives 4.65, 4.44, 3.63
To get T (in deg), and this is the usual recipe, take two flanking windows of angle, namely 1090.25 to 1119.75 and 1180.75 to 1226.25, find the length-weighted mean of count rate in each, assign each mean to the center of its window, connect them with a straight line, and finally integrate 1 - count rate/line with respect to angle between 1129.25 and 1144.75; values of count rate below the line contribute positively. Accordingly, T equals -0.7 deg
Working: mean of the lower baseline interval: 4.35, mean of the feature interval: 4.09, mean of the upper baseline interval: 3.02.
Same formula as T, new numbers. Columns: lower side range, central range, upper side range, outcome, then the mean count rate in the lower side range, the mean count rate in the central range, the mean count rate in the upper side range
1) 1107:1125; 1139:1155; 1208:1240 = 1.5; 4.49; 3.7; 3.09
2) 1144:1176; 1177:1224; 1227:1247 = 8.1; 3.84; 3.07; 3.57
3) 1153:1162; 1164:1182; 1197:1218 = -3.8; 3.58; 4.06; 2.85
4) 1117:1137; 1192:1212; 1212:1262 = 4.3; 4.38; 2.96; 3.48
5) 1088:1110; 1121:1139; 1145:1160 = -2.1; 4.27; 4.34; 3.61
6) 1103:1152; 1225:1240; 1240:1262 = 1.9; 4.26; 3.44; 3.89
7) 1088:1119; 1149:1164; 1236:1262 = 1.9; 4.32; 3.6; 3.81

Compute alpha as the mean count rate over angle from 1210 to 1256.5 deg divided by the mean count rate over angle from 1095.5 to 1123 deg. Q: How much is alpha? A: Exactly 0.75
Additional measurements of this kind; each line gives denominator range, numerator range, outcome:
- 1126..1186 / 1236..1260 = 0.97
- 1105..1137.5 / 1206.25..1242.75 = 0.70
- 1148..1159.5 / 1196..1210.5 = 0.82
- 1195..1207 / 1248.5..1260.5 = 1.30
